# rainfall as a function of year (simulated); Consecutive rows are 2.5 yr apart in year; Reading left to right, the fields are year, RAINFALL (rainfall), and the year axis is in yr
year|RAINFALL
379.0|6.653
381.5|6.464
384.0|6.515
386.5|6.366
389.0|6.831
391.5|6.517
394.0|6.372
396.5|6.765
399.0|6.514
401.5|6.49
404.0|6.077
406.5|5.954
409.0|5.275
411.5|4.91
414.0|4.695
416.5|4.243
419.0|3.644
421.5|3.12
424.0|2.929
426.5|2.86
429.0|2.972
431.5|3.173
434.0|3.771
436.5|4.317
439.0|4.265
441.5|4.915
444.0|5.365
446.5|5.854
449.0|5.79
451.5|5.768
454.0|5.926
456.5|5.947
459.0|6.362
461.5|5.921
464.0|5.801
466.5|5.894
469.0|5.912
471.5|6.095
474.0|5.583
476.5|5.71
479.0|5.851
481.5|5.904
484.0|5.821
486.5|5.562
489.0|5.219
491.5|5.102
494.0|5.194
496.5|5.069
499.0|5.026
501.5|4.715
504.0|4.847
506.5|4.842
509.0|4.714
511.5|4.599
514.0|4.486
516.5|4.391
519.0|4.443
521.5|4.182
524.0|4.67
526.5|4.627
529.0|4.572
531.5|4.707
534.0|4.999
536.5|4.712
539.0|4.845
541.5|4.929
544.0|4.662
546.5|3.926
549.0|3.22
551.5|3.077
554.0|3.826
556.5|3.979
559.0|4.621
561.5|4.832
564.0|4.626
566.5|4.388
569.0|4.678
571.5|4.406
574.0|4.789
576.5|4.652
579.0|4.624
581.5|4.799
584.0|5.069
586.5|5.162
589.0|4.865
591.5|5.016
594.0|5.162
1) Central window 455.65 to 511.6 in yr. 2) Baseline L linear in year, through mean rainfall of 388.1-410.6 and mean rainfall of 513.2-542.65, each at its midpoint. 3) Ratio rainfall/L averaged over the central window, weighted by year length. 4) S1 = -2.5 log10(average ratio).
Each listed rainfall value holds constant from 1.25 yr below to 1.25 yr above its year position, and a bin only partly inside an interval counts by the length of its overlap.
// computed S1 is -0.05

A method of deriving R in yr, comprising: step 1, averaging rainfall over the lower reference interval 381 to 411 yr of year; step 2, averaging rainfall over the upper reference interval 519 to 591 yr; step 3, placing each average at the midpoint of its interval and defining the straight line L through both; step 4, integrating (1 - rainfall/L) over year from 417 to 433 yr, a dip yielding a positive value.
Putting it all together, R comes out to 7.5 yr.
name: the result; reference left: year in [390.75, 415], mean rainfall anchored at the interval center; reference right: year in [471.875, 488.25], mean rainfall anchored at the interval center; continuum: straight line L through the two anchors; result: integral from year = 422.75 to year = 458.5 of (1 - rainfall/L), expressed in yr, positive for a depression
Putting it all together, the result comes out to 7.6 yr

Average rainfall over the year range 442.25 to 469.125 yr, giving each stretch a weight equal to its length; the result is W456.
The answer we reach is 5.85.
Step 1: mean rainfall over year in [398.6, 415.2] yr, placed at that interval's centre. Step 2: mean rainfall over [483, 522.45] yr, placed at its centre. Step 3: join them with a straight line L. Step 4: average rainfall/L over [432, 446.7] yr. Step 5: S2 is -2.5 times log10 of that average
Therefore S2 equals 0.18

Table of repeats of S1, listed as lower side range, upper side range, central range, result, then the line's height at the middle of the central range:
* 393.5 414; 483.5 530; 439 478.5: -0.078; 5.35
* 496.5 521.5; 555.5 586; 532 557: 0.101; 4.65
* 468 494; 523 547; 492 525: 0.099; 5.16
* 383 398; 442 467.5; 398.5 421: 0.218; 6.34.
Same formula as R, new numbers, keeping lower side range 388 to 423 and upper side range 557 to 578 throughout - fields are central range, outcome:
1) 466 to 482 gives -2.3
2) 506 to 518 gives 0.8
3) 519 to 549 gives 1.5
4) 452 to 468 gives -2.4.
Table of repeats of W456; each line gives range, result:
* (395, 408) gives 6.34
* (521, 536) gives 4.65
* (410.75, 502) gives 5.01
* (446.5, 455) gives 5.83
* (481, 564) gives 4.66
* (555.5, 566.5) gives 4.51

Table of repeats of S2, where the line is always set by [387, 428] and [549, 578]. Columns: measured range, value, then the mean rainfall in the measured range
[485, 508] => -0.08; 5.07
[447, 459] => -0.19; 5.91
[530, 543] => -0.09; 4.83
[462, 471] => -0.21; 5.89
